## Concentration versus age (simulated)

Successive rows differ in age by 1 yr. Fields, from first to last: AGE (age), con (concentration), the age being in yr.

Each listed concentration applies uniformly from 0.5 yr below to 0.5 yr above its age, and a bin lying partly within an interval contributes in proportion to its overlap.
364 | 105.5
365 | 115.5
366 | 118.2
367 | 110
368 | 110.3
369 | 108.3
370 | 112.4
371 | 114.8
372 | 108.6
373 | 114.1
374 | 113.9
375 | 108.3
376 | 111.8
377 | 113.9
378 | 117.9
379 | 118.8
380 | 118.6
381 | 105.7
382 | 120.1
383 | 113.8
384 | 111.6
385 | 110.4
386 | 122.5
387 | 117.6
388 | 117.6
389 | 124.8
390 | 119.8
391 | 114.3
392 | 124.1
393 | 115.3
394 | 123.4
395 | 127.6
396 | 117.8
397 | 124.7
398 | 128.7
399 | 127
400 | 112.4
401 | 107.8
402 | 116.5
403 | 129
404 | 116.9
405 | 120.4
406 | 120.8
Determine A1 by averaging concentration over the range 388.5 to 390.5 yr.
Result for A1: 122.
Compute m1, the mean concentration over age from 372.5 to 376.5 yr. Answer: 112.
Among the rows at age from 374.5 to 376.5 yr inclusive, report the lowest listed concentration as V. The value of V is 108.3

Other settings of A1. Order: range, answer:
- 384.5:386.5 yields 116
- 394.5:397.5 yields 123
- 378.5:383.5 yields 115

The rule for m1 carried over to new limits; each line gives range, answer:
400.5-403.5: 118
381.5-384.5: 115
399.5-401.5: 110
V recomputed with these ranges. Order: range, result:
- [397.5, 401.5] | 107.8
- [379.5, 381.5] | 105.7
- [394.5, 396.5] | 117.8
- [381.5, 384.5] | 111.6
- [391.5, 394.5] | 115.3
